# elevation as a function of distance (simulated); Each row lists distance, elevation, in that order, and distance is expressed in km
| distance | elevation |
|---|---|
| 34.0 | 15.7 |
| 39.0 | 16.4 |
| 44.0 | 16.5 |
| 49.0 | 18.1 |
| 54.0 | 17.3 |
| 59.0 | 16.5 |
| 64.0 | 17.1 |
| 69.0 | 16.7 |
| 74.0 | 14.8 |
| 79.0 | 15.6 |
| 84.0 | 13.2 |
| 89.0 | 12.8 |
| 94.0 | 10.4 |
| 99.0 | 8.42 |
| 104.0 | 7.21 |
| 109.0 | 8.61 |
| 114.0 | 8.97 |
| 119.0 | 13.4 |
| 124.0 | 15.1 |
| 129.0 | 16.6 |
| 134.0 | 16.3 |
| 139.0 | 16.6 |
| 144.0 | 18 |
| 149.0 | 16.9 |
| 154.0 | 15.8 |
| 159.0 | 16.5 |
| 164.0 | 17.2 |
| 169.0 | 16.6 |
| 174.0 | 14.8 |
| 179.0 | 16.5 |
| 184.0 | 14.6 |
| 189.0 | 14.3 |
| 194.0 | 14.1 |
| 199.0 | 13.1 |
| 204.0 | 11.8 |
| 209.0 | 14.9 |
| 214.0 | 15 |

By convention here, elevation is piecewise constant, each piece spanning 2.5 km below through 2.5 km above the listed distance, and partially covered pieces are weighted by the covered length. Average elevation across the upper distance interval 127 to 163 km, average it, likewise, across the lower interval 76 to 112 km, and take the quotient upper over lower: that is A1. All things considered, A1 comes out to 1.53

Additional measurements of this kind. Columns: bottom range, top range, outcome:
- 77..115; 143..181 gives 1.55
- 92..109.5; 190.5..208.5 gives 1.54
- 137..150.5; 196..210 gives 0.76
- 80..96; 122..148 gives 1.32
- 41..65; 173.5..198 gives 0.86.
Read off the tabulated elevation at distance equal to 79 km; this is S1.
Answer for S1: 15.6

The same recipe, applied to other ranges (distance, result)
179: 16.5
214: 15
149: 16.9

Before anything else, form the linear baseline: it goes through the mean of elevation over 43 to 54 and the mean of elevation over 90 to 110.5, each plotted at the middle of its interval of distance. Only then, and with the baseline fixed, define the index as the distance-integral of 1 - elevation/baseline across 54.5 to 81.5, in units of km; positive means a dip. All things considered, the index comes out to -3.9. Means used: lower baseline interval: 17.4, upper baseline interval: 8.97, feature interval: 16.2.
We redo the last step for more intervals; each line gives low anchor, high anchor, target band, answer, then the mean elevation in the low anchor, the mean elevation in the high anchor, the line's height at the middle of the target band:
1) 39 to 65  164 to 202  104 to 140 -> 6.4 km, 17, 15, 15.9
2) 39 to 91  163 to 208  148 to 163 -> -1.4 km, 15.9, 14.7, 15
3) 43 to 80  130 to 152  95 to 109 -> 7.1 km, 16.6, 16.9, 16.8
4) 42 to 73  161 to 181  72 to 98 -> 5.8 km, 16.9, 16.3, 16.8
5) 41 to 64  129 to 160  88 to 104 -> 6.7 km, 17.1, 16.7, 16.9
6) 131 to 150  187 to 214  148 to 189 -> -1.4 km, 16.9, 13.8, 15.5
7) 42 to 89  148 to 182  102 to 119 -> 7.5 km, 16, 16.3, 16.1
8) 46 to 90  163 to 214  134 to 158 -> -2.5 km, 15.9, 14.7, 15.1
